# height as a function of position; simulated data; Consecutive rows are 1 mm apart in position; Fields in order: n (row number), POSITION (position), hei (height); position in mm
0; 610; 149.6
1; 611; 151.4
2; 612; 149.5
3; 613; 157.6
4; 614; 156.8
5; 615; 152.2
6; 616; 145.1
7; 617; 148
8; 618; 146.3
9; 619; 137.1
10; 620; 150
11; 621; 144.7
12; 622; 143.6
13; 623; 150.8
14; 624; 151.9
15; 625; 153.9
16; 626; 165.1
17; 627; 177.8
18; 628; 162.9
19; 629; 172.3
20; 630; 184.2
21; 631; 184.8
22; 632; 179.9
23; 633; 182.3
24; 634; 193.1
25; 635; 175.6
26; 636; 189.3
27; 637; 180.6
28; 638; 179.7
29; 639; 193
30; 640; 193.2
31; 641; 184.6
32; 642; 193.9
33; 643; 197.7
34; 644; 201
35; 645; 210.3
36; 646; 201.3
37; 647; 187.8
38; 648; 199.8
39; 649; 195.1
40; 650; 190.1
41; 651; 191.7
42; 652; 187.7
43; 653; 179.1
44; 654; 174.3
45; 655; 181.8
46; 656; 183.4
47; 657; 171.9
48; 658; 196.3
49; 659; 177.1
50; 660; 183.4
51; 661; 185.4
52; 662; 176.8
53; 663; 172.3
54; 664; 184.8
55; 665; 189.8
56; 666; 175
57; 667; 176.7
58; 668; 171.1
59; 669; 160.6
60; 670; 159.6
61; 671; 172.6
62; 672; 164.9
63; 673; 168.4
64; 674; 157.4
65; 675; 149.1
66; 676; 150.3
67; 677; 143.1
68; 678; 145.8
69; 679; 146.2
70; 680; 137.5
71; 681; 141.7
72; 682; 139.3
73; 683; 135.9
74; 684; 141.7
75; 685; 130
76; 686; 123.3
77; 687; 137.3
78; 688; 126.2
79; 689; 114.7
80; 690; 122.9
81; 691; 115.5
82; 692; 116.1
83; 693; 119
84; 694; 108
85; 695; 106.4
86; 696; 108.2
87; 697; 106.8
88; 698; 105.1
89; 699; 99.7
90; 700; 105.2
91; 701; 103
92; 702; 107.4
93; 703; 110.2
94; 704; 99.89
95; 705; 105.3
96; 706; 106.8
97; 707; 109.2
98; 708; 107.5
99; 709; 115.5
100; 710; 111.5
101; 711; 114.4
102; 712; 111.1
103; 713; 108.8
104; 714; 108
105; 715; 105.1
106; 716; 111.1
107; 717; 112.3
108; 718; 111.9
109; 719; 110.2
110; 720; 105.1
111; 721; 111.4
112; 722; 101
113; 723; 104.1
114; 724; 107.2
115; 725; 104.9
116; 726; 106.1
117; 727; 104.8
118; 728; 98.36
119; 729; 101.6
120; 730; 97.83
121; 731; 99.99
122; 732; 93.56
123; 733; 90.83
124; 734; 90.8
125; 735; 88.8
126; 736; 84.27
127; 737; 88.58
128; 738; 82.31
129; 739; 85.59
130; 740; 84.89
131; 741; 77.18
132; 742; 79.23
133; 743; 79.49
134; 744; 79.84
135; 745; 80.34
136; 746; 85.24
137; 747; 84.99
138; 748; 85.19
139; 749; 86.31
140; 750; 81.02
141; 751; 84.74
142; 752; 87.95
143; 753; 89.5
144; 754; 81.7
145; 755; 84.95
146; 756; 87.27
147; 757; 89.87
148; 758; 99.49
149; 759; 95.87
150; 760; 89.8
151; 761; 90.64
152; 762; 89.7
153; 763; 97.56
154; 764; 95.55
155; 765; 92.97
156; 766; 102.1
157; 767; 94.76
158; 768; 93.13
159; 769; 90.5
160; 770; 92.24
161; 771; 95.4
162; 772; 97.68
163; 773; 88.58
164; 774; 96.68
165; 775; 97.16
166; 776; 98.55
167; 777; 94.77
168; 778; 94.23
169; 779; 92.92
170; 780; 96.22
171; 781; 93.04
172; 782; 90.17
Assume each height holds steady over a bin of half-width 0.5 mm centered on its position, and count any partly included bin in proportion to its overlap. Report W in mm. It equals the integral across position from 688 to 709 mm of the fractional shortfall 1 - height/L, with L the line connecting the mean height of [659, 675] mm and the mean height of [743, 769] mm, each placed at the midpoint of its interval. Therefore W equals 4.9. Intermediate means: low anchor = 173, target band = 109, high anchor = 89.1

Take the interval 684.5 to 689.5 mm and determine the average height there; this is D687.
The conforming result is 126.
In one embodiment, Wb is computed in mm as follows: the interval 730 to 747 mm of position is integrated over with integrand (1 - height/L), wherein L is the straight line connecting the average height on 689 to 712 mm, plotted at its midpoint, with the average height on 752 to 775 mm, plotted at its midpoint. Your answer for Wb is 2.3 mm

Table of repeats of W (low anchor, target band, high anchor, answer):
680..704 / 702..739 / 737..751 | -1.62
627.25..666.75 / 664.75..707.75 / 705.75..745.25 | 3.37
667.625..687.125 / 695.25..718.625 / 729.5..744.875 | 1.91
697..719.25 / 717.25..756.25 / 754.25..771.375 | 3.16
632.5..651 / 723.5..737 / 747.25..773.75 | 2.25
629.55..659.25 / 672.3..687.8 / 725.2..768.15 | 1.10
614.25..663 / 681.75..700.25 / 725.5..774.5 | 2.36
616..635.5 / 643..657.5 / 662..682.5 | -2.53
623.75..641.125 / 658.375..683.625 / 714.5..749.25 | -2.83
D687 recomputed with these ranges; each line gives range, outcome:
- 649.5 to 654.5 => 185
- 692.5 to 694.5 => 114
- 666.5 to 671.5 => 168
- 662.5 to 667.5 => 180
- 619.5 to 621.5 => 147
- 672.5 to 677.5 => 154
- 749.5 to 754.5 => 85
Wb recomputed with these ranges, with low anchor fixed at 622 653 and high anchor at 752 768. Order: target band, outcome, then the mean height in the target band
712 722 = 1.2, 109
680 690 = 1.1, 132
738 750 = 2.5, 82.5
